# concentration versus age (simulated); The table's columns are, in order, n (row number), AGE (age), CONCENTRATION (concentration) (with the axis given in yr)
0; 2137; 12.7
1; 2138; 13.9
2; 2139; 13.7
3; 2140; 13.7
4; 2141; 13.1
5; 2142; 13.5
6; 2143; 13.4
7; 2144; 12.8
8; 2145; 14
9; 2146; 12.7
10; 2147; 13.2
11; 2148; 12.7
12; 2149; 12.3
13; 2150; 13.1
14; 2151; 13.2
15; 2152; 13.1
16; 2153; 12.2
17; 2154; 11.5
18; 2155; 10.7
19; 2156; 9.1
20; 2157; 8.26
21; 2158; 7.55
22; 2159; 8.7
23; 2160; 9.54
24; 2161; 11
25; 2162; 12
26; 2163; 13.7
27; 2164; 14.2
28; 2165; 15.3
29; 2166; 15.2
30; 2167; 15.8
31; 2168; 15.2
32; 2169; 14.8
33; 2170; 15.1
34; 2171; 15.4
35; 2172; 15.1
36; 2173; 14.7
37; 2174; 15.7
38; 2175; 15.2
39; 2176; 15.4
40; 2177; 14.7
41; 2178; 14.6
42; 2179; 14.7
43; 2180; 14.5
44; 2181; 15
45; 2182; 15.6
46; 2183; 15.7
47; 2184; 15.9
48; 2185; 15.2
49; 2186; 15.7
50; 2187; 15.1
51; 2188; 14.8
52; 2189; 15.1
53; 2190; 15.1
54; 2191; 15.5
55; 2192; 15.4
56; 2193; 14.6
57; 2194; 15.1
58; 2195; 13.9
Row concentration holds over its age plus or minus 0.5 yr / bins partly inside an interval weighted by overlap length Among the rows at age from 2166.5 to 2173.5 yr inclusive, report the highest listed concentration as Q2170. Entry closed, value 15.8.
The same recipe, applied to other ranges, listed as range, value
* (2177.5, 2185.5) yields 15.9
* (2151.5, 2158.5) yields 13.1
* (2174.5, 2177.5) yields 15.4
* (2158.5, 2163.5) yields 13.7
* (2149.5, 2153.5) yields 13.2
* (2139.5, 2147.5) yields 14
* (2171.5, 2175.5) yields 15.7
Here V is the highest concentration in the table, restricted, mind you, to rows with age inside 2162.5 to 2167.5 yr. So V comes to 15.8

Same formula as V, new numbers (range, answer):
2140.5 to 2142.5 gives 13.5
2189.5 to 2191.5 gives 15.5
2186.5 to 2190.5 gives 15.1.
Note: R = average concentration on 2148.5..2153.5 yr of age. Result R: 12.8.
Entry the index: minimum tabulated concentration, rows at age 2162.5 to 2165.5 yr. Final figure 13.7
